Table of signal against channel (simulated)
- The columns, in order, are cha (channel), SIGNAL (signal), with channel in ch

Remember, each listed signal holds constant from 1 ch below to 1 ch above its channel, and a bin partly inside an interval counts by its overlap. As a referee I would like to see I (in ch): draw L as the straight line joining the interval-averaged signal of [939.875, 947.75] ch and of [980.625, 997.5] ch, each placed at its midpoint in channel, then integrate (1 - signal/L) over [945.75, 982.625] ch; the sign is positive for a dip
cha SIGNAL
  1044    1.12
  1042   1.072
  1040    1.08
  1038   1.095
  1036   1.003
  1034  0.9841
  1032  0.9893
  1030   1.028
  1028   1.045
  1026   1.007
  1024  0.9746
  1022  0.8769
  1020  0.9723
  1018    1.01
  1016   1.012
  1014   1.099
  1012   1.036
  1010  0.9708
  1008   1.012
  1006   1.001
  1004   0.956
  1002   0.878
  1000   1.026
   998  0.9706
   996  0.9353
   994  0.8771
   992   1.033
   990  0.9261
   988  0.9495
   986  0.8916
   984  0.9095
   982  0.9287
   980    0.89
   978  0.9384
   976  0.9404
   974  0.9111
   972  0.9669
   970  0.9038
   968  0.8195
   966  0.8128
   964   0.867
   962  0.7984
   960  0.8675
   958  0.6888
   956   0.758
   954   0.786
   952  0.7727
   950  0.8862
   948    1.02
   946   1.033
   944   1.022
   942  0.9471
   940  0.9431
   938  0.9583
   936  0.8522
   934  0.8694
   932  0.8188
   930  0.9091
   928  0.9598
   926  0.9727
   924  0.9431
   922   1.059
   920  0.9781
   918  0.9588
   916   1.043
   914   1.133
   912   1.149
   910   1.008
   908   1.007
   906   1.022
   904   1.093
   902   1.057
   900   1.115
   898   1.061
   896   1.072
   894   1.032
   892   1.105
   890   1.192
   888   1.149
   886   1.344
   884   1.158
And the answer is 3.7 ch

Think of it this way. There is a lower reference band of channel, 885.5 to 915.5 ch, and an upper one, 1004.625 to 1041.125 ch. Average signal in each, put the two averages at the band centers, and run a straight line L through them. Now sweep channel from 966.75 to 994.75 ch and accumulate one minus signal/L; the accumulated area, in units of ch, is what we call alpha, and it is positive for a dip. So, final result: 3.24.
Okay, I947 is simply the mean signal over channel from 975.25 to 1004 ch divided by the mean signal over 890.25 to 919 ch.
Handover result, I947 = 0.88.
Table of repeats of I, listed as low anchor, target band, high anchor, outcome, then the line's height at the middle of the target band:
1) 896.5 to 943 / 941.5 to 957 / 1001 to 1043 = 1.5 ch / 0.998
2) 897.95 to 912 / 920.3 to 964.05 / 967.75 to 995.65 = 4.2 ch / 0.993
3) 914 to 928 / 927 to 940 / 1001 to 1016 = 1.3 ch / 0.999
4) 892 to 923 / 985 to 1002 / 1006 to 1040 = 1.2 ch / 1.02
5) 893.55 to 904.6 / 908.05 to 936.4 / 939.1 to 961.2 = 0.3 ch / 0.987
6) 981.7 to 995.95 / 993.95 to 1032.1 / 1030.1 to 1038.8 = -0.4 ch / 0.977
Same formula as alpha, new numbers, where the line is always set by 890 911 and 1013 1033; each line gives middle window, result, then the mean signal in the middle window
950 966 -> 3.6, 0.798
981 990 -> 0.9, 0.921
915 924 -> 0.4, 1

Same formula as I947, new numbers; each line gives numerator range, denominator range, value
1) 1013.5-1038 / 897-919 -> 0.95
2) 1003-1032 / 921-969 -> 1.12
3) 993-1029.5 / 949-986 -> 1.14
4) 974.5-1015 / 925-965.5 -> 1.08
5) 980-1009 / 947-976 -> 1.11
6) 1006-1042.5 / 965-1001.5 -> 1.10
